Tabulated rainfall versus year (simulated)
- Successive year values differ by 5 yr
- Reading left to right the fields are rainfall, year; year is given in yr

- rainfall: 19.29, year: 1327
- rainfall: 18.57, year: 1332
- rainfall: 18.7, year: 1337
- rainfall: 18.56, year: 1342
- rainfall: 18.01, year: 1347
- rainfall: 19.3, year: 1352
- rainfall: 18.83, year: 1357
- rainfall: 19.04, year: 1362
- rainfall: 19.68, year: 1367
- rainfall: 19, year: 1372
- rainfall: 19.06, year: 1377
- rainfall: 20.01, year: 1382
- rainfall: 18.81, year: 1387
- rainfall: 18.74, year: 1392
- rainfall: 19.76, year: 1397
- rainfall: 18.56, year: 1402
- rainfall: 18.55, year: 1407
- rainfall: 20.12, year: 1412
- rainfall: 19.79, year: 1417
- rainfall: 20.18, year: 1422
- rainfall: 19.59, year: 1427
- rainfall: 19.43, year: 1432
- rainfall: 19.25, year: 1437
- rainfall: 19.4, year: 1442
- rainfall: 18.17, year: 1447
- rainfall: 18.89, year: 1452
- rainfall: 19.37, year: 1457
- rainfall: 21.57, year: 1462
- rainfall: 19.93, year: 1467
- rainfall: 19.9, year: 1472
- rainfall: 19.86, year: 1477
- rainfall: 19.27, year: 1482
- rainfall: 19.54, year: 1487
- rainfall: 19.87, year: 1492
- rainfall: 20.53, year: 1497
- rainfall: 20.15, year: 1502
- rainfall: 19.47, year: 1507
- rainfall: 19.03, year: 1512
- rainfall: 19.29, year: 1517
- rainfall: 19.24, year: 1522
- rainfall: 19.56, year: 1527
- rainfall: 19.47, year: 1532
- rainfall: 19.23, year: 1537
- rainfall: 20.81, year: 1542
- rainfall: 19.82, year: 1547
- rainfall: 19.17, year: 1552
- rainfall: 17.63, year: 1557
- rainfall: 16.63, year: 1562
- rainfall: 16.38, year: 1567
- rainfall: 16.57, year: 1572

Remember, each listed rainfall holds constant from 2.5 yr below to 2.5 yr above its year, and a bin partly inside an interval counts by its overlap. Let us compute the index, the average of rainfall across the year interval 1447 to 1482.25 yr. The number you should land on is 19.7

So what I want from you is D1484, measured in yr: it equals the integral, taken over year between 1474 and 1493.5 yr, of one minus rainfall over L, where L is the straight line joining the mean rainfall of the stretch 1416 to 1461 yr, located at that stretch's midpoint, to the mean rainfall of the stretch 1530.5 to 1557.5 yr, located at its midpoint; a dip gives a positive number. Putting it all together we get -0.20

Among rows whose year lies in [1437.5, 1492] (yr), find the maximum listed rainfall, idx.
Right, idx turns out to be 21.57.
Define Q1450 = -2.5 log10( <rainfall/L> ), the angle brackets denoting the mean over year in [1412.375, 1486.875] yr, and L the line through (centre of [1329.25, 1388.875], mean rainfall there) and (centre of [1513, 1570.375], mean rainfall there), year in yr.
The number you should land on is -0.04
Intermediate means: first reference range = 19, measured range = 19.6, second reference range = 18.8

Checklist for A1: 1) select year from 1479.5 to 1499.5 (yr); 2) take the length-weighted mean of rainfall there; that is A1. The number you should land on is 19.8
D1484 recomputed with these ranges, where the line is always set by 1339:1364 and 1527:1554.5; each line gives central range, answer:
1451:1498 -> -1.28 yr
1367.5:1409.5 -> -0.37 yr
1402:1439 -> -0.79 yr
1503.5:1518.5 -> 0.17 yr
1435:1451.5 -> 0.24 yr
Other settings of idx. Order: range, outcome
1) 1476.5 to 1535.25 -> 20.53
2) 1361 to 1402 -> 20.01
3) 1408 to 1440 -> 20.18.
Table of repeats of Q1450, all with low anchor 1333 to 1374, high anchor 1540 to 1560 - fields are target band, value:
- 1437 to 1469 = -0.026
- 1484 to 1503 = -0.047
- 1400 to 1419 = -0.016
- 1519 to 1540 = -0.011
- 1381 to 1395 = -0.010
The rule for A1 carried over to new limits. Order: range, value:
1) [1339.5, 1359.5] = 18.7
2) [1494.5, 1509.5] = 20.1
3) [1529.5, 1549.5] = 19.8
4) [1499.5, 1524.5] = 19.4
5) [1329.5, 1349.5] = 18.5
